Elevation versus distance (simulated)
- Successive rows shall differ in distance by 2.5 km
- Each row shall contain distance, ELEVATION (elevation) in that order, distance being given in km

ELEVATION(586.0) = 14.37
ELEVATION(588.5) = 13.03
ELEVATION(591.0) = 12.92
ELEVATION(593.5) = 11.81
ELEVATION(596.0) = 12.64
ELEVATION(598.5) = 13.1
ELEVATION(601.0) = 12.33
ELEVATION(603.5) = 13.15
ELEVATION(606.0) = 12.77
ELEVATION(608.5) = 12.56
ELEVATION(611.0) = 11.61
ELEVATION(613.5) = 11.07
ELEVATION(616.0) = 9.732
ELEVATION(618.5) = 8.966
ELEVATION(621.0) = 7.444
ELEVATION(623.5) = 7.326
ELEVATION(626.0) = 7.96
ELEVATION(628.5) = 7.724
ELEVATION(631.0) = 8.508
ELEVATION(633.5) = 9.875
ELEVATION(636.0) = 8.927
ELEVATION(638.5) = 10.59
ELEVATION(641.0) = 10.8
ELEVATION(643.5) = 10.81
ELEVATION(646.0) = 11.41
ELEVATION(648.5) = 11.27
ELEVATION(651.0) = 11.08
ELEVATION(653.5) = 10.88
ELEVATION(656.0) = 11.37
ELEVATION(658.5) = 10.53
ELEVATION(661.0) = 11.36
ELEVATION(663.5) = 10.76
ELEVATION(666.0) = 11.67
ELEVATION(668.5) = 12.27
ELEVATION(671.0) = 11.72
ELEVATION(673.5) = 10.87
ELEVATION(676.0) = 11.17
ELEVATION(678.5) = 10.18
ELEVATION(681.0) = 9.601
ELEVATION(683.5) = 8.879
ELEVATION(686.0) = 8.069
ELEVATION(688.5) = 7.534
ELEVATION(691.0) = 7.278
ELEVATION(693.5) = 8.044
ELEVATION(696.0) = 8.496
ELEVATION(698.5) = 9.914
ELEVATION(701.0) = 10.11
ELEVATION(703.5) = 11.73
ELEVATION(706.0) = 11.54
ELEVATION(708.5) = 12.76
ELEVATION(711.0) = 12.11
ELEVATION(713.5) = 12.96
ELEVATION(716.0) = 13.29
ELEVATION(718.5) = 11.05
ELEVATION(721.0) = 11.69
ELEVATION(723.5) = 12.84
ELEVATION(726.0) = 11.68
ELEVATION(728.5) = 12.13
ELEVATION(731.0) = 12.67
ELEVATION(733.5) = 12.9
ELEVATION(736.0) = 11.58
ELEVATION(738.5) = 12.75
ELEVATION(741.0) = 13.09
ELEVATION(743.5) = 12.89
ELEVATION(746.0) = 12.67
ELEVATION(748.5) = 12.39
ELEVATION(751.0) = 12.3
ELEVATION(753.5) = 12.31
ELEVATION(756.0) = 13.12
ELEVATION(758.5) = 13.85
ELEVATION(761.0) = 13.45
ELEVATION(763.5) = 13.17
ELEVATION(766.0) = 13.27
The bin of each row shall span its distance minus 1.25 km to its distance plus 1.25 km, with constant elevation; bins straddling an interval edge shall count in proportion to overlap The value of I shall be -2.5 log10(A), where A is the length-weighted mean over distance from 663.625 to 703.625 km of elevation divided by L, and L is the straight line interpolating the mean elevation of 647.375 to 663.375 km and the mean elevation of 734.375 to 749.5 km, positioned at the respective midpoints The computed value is 0.17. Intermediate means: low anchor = 11.1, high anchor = 12.6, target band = 9.82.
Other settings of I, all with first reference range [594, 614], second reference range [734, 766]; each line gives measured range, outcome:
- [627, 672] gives 0.18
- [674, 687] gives 0.29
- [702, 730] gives 0.05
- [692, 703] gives 0.34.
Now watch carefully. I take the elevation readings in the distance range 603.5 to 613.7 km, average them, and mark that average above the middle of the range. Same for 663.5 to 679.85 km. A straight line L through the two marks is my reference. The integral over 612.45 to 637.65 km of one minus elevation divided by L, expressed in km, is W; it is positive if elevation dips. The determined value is 6.77 km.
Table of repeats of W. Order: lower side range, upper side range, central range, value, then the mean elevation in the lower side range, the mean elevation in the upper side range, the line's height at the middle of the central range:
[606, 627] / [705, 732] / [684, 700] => 4.6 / 9.79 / 12.2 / 11.6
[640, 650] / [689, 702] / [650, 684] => -3.0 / 11.1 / 8.67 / 10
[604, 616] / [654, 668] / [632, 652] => 1.5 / 11.8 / 11.2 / 11.4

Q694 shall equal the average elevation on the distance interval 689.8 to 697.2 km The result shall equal 7.94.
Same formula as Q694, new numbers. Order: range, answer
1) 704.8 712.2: 12.1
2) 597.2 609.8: 12.8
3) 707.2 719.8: 12.4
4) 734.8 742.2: 12.5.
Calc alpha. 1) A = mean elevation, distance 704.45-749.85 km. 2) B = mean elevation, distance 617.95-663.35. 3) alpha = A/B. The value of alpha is 1.26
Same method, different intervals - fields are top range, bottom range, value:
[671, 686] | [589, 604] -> 0.80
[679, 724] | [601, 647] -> 1.03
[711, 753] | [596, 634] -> 1.20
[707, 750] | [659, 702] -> 1.26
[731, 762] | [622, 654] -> 1.31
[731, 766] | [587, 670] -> 1.18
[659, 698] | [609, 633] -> 1.09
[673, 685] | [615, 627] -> 1.22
